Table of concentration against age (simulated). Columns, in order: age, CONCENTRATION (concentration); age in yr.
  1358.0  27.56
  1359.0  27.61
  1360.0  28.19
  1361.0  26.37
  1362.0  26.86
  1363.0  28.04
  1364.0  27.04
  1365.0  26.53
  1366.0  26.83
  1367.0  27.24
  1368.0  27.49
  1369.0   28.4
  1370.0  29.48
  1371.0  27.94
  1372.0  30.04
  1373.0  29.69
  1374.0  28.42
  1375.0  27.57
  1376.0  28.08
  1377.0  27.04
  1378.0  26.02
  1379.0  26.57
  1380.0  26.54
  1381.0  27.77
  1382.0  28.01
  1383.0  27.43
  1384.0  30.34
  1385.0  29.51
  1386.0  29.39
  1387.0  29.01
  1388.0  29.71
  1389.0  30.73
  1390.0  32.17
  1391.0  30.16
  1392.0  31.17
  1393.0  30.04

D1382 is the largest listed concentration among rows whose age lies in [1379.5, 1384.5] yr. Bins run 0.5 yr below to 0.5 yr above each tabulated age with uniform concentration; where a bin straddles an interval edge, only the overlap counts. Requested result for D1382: 30.34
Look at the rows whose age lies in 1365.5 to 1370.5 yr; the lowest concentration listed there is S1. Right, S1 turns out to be 26.83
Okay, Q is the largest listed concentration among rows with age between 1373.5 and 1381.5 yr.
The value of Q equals 28.42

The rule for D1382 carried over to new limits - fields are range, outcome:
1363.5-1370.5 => 29.48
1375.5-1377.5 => 28.08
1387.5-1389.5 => 30.73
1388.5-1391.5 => 32.17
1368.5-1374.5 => 30.04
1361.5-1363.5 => 28.04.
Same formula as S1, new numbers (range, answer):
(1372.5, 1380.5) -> 26.02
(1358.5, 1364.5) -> 26.37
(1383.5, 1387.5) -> 29.01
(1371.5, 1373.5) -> 29.69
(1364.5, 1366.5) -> 26.53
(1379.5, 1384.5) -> 26.54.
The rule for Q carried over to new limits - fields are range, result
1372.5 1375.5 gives 29.69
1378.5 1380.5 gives 26.57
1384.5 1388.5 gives 29.71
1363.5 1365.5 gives 27.04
